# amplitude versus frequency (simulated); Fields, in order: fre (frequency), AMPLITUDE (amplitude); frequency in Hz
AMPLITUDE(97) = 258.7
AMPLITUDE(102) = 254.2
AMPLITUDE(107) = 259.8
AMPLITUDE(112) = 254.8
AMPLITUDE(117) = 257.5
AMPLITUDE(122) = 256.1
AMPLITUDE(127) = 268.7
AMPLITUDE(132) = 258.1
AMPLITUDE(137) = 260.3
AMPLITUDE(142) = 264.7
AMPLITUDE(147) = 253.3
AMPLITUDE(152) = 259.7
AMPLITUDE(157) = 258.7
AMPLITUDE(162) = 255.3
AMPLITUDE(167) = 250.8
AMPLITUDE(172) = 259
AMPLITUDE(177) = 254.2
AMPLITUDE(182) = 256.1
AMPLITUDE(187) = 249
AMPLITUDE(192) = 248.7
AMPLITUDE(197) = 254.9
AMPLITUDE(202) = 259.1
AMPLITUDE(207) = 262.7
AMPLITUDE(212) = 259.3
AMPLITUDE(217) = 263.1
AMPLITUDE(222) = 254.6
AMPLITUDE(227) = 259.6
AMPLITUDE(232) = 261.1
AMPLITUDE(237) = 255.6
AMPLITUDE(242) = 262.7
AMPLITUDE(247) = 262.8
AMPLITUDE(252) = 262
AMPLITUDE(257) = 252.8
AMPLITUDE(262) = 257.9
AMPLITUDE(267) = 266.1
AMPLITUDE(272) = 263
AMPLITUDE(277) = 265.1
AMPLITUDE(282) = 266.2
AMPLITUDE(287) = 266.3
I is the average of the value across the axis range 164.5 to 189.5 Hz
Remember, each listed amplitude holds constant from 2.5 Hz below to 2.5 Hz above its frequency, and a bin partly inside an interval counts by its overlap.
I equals 254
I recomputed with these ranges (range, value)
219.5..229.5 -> 257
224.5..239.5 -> 259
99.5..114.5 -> 256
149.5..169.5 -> 256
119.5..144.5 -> 262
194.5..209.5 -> 259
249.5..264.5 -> 258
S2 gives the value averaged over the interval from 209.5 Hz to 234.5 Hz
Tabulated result 260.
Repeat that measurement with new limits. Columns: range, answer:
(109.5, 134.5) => 259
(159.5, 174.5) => 255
